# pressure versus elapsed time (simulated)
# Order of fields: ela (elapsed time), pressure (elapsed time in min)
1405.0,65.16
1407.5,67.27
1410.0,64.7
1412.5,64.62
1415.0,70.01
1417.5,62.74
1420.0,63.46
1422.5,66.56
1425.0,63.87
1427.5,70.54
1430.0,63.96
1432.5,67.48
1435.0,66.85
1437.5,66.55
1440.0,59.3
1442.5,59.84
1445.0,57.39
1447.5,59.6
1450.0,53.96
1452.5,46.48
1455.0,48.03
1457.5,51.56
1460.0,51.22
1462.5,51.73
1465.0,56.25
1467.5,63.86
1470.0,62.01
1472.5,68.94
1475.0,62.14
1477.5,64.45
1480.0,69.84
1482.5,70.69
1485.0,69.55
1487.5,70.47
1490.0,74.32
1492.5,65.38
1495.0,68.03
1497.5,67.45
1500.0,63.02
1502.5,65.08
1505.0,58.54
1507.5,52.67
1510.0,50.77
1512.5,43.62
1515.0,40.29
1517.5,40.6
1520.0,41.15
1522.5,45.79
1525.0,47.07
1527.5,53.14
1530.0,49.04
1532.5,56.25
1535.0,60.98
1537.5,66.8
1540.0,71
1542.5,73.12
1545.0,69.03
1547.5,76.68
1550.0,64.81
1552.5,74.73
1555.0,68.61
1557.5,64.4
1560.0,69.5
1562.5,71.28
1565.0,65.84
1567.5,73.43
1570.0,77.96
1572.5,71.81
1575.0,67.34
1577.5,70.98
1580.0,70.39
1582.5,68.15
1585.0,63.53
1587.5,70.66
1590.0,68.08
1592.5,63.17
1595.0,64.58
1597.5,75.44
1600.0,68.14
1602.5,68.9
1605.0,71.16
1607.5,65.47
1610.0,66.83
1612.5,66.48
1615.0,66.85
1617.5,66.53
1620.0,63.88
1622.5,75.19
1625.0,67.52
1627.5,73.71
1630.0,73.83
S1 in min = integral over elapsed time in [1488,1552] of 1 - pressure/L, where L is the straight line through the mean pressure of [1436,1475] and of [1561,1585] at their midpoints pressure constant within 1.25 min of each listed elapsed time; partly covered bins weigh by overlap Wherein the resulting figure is 5.52 min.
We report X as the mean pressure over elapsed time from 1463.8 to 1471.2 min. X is 60.7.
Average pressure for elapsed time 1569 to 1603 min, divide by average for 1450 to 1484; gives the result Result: 1.2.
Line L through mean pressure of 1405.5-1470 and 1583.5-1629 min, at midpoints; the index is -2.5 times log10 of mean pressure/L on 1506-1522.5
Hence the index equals 0.381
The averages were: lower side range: 60.8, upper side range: 68.1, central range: 45.1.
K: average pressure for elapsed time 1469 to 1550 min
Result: 60.6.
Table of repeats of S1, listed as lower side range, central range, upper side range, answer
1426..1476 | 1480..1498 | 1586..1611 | -2.3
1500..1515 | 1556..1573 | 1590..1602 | -2.1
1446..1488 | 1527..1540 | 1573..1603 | 1.2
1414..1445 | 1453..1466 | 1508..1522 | 1.4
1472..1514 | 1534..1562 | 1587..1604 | -1.3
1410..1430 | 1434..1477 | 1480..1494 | 6.3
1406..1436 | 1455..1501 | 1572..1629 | 2.3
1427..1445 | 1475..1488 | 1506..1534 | -3.1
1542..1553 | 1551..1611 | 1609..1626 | 0.3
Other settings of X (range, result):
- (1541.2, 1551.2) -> 70.9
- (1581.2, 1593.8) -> 66.7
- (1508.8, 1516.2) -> 44.9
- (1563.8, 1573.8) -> 72.3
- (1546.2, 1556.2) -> 71.2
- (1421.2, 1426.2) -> 65.2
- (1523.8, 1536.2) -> 53.3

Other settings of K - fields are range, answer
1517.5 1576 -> 63.8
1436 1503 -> 61.7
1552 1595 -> 69.2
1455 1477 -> 58.1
